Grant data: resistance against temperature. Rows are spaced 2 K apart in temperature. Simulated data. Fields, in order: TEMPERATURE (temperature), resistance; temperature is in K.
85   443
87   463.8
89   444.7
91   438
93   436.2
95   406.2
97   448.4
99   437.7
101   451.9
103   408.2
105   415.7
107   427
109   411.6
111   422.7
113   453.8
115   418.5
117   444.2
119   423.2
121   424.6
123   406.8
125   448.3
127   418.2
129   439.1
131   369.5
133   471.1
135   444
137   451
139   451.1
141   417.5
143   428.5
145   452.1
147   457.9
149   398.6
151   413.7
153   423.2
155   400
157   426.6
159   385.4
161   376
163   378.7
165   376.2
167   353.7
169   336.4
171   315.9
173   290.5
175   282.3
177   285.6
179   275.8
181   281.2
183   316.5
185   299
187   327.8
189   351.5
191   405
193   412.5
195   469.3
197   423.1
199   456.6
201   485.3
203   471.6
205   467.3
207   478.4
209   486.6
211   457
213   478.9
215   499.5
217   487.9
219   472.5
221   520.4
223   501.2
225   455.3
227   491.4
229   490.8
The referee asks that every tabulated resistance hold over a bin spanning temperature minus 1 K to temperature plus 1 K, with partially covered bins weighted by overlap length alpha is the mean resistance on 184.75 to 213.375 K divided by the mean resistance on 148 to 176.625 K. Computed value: 1.2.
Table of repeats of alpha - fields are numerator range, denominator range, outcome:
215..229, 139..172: 1.23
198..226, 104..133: 1.13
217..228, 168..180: 1.64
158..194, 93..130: 0.78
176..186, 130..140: 0.67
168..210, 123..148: 0.86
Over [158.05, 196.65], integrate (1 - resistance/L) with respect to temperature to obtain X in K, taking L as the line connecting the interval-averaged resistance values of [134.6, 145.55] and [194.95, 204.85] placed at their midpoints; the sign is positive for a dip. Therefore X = 9.3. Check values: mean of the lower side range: 440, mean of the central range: 344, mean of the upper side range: 461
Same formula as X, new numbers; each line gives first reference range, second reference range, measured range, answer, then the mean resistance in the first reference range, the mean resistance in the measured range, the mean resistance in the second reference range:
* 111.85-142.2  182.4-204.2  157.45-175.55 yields 2.9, 432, 348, 404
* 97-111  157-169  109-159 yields -3.5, 427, 428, 375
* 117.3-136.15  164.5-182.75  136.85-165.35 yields -3.8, 428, 416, 309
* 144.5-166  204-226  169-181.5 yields 4.0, 407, 293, 482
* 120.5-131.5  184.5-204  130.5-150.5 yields -0.8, 420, 435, 413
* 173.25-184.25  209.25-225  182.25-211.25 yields -2.9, 289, 420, 486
